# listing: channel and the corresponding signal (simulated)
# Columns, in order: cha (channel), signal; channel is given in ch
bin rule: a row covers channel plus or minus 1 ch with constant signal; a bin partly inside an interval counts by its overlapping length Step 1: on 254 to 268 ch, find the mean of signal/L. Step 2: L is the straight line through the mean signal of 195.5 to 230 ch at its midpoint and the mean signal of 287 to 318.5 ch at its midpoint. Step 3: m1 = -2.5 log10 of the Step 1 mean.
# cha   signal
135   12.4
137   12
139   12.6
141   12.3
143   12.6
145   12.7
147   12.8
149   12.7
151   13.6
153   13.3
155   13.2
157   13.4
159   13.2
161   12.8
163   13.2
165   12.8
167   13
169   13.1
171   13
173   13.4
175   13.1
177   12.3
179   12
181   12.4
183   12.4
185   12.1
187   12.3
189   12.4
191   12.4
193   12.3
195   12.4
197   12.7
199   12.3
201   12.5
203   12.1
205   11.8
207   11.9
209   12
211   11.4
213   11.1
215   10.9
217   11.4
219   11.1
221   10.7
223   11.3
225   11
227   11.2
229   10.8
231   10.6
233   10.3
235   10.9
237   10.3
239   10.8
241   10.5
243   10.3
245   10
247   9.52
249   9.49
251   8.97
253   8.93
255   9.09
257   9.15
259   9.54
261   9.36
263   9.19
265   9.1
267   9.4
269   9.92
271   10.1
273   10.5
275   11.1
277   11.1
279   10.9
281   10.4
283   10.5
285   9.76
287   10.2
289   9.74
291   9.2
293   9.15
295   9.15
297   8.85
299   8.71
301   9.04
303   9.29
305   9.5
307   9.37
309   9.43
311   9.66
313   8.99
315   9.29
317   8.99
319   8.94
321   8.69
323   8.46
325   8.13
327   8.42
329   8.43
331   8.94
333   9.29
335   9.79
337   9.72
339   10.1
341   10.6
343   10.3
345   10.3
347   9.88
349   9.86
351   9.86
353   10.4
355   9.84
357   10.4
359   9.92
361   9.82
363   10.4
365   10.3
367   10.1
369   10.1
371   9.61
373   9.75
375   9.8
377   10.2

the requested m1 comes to 0.12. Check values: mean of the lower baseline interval 11.6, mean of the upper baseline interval 9.25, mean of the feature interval 9.26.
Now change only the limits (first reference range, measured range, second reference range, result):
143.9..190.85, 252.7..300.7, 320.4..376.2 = 0.13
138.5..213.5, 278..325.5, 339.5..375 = 0.16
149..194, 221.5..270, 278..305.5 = 0.09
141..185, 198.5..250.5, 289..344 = 0.04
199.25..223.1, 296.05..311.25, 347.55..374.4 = 0.15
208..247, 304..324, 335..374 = 0.13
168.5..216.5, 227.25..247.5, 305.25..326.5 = 0.06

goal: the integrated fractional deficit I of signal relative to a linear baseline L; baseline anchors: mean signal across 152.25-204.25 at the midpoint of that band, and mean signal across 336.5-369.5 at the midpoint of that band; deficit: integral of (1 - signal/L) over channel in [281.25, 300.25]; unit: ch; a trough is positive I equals 2.64 ch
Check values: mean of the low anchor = 12.7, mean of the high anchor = 10.1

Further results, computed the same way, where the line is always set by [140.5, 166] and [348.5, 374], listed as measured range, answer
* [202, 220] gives 1.0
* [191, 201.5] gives -0.1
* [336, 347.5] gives 0.2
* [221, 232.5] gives 1.0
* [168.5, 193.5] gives 0.1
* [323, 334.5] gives 2.0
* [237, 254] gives 2.7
